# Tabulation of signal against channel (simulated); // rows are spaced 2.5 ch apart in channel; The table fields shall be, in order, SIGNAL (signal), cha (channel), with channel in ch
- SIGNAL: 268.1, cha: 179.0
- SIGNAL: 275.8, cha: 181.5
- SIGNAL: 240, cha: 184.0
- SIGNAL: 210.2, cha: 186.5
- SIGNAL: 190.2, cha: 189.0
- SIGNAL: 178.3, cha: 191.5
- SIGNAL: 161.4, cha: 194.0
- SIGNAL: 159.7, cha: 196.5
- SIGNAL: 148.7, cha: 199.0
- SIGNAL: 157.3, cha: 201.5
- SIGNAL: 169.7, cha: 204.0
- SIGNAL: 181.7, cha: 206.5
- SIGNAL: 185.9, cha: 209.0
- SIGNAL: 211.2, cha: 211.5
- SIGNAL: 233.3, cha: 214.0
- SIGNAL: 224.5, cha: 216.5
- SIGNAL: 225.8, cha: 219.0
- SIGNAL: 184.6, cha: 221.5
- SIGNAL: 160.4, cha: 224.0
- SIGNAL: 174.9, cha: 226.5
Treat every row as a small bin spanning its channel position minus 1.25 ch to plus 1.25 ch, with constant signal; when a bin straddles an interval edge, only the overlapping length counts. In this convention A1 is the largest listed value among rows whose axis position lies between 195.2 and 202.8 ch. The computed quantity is 159.7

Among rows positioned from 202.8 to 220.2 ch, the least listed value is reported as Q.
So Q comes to 169.7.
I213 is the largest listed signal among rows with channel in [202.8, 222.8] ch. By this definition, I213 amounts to 233.3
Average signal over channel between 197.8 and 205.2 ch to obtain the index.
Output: 159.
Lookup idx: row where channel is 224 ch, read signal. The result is 160.4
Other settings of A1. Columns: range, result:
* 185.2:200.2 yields 210.2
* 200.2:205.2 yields 169.7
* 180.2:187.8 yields 275.8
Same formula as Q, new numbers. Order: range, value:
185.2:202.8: 148.7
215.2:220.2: 224.5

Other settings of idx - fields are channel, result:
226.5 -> 174.9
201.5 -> 157.3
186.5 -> 210.2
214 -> 233.3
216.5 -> 224.5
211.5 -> 211.2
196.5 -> 159.7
